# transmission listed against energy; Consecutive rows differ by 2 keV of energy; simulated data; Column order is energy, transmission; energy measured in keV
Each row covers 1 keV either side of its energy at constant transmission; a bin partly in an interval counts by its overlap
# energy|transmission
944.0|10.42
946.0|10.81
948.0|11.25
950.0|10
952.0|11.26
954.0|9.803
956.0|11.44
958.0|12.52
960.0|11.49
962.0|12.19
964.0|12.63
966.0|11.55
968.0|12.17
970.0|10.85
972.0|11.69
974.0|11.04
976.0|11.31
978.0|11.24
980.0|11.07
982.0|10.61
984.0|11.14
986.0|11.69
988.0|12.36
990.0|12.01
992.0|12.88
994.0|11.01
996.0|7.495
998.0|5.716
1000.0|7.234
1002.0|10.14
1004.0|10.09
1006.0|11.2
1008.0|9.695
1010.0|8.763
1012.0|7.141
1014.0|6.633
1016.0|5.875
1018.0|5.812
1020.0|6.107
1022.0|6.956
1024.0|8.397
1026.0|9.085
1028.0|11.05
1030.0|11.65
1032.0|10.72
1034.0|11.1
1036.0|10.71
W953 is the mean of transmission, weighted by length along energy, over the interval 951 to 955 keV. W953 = 10.5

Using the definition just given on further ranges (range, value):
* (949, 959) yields 11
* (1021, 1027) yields 8.15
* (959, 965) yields 12.1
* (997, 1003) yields 7.7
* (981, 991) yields 11.6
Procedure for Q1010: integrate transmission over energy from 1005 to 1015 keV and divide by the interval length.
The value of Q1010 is 8.69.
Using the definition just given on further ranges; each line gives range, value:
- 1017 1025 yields 6.82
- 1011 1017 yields 6.55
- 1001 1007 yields 10.5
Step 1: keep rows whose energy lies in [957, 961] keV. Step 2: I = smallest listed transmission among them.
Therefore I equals 11.49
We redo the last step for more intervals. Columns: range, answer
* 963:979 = 10.85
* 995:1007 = 5.716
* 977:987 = 10.61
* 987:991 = 12.01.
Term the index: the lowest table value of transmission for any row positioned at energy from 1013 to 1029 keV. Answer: 5.812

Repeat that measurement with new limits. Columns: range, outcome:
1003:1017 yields 5.875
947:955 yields 9.803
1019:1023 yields 6.107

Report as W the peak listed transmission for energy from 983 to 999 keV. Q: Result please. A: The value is 12.88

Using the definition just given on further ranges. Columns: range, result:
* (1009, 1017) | 8.763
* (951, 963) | 12.52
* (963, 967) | 12.63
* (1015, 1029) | 11.05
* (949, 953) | 11.26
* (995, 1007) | 11.2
